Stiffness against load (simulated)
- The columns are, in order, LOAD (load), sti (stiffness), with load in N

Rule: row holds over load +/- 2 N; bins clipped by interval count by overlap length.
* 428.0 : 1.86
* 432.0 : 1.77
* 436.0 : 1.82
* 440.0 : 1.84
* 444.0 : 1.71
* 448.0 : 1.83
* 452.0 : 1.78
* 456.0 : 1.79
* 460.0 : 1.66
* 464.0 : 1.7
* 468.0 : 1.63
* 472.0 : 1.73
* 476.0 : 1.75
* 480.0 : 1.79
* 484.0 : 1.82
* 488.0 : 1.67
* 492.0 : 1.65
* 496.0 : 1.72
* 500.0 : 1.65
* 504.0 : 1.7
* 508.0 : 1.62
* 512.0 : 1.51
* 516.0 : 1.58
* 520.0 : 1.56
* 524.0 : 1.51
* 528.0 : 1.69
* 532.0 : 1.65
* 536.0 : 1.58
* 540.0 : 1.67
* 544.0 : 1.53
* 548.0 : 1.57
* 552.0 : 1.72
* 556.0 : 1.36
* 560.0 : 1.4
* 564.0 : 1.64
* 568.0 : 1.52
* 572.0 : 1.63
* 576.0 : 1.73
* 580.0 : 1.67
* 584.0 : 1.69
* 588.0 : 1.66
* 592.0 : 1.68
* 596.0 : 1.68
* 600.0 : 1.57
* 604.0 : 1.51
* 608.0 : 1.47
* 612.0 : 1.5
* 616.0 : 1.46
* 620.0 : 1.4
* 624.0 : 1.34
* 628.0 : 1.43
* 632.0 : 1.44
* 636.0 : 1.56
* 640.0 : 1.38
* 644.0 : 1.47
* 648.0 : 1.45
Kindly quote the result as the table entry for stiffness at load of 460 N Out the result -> 1.66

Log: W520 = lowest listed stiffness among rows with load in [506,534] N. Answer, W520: 1.51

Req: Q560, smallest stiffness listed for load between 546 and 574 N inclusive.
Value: 1.36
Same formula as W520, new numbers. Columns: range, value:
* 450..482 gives 1.63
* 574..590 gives 1.66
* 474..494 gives 1.65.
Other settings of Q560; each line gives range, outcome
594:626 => 1.34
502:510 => 1.62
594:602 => 1.57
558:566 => 1.4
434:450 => 1.71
